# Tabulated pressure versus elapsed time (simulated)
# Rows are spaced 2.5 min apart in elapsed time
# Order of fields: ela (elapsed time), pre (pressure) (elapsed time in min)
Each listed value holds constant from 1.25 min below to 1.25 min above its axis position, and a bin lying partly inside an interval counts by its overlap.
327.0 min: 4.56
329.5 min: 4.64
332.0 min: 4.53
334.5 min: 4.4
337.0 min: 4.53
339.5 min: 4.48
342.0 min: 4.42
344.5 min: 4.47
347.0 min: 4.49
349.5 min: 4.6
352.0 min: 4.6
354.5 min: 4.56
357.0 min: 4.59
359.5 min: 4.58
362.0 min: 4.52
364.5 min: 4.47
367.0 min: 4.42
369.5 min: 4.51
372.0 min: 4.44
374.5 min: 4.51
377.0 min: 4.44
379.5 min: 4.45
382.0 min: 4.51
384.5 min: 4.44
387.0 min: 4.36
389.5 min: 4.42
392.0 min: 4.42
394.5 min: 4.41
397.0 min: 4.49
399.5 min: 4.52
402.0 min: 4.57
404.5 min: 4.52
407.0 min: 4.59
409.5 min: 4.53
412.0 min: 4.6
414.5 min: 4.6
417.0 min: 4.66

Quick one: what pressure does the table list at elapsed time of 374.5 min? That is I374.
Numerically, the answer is 4.51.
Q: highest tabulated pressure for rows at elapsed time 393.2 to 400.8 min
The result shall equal 4.52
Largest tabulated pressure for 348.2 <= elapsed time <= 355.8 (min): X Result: 4.6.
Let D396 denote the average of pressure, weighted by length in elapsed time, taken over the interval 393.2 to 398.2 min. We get 4.45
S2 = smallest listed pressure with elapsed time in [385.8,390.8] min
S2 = 4.36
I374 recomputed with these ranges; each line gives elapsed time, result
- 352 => 4.6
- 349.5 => 4.6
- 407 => 4.59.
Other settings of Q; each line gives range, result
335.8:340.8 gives 4.53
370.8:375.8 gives 4.51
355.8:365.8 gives 4.59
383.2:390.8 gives 4.44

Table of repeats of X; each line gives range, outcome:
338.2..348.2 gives 4.49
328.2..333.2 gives 4.64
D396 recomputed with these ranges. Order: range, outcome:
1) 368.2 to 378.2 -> 4.47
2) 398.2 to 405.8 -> 4.54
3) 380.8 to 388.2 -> 4.44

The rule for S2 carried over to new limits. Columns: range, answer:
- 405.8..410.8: 4.53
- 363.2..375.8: 4.42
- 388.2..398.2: 4.41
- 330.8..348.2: 4.4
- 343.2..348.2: 4.47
